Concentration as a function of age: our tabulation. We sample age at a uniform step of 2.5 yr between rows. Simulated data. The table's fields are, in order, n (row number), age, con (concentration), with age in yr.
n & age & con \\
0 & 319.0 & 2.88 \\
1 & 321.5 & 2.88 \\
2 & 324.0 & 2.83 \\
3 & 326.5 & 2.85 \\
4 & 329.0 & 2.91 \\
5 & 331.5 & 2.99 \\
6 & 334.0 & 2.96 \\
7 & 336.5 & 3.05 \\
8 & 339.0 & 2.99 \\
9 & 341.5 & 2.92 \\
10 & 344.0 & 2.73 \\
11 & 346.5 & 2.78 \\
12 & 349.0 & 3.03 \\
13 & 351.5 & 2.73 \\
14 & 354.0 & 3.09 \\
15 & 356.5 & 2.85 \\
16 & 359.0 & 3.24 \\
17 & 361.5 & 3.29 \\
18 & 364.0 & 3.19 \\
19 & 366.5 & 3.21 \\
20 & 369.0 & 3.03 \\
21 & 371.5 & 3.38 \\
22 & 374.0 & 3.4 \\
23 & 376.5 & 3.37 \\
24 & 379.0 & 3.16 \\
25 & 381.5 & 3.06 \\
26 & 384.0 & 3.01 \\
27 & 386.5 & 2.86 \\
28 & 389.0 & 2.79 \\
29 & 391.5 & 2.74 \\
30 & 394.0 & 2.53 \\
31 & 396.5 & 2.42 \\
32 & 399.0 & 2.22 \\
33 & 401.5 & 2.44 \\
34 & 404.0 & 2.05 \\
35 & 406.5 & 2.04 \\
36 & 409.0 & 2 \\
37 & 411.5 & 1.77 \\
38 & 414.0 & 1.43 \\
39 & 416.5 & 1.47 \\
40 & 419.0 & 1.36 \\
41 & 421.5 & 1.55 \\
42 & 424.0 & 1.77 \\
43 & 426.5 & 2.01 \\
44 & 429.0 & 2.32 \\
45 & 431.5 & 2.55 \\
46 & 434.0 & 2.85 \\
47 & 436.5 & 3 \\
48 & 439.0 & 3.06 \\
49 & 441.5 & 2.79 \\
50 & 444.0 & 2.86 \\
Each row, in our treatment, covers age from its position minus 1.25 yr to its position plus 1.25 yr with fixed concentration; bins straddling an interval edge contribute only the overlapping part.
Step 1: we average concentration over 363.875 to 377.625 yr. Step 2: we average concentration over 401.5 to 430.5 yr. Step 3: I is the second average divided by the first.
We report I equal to 0.56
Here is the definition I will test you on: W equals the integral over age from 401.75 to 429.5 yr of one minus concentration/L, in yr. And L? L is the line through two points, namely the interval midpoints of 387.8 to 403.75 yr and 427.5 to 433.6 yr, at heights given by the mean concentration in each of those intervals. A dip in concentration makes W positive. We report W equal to 7.56 yr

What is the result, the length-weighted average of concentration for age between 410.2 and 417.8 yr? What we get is 1.56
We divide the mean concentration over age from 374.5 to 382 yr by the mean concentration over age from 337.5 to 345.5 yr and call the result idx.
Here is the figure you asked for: 1.12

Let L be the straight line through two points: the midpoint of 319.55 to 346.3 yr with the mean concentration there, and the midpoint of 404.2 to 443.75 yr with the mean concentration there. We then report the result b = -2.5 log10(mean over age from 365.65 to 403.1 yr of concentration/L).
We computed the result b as -0.167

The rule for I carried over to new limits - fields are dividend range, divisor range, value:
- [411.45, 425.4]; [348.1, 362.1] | 0.51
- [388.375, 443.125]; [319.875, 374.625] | 0.74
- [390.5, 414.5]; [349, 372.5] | 0.70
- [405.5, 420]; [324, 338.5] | 0.57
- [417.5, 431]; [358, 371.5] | 0.57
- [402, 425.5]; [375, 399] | 0.61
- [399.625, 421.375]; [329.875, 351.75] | 0.62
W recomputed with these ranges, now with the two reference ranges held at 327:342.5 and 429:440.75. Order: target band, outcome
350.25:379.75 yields -2.5 yr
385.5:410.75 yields 4.2 yr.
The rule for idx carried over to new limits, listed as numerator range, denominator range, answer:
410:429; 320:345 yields 0.57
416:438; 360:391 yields 0.68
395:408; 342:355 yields 0.78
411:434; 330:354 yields 0.64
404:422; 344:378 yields 0.54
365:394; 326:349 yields 1.05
